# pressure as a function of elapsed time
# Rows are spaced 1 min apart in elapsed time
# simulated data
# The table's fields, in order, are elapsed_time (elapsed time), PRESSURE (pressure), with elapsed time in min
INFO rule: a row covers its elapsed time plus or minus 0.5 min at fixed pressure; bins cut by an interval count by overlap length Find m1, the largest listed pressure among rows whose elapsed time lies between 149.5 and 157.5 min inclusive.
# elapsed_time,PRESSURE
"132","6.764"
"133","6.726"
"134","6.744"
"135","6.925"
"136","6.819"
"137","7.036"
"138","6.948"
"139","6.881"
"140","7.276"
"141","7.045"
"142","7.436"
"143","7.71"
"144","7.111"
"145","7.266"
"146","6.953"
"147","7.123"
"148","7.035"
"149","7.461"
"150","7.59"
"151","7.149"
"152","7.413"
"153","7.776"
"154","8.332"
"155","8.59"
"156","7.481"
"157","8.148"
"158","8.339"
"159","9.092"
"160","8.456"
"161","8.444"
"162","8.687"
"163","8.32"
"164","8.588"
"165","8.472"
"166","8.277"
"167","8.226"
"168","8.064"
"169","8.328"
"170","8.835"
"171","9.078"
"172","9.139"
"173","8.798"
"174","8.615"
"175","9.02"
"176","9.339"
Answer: 8.59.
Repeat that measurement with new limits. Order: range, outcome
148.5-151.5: 7.59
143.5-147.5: 7.266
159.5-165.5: 8.687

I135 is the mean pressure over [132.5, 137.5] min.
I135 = 6.85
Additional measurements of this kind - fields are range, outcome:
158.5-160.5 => 8.77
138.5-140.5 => 7.08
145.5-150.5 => 7.23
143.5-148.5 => 7.1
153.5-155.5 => 8.46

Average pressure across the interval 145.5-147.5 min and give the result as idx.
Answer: 7.04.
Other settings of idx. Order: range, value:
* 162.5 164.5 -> 8.45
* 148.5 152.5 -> 7.4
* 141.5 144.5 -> 7.42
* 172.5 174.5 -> 8.71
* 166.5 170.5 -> 8.36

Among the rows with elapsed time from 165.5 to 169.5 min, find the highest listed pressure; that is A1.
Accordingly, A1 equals 8.328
